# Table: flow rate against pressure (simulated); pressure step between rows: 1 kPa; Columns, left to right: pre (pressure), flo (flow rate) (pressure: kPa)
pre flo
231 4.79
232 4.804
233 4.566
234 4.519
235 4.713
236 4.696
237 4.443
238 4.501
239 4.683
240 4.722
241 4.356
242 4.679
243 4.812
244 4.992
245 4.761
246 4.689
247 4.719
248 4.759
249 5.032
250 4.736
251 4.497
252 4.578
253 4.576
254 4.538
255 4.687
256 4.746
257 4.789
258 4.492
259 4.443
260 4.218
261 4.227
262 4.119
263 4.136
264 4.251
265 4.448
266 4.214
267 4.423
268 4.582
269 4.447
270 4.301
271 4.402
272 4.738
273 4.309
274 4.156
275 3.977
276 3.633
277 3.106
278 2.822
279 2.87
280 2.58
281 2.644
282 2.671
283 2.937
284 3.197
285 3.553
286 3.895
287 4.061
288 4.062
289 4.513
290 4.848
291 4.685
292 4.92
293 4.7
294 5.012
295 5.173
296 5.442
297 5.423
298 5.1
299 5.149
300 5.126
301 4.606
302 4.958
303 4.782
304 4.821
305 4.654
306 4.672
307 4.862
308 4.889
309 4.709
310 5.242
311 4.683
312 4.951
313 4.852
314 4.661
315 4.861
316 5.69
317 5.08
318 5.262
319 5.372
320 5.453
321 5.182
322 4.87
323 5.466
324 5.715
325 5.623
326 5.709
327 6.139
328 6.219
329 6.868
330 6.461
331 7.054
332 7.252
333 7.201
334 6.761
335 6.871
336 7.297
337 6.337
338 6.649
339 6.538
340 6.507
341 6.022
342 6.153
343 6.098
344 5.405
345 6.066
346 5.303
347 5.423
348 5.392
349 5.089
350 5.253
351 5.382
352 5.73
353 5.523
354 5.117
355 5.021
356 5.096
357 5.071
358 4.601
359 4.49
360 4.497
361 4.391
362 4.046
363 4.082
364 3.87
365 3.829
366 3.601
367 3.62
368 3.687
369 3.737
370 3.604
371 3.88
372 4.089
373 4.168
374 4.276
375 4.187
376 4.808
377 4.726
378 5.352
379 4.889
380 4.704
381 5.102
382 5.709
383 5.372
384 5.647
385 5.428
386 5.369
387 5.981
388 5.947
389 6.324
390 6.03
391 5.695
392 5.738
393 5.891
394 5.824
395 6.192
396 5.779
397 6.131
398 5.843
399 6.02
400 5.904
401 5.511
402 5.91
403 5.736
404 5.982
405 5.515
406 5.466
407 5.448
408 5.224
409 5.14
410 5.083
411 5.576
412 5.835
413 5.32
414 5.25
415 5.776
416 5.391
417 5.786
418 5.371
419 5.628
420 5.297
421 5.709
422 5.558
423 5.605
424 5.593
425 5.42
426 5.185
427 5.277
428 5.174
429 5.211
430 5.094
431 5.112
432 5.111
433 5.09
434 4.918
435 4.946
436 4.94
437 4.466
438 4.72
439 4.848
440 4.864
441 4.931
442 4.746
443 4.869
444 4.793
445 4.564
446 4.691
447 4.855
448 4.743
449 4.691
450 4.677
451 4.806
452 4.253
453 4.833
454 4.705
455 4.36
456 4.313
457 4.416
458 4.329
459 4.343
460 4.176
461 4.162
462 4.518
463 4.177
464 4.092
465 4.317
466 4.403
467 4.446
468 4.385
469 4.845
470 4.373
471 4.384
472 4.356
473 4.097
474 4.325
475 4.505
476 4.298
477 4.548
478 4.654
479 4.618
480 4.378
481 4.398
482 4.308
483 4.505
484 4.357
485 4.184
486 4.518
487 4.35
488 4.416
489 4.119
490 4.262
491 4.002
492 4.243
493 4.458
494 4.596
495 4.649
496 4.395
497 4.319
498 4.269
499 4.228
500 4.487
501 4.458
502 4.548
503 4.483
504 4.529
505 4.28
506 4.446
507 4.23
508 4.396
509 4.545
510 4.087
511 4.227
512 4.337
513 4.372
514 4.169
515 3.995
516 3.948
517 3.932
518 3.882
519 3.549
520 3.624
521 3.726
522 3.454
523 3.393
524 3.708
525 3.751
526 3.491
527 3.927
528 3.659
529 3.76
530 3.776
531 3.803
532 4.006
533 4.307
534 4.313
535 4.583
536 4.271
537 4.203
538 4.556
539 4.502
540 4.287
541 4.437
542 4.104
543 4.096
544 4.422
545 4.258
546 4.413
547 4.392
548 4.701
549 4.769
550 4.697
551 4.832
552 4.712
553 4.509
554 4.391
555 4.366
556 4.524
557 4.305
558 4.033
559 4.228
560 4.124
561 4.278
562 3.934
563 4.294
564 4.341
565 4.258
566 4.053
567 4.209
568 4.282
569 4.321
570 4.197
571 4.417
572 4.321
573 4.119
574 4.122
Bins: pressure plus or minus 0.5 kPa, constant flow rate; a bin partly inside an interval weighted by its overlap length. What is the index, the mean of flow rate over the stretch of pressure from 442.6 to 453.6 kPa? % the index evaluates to 4.71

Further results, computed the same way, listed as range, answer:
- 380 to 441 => 5.47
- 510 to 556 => 4.15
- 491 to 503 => 4.41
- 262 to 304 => 4.22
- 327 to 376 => 5.29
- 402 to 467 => 4.99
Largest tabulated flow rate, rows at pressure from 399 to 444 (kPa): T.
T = 6.02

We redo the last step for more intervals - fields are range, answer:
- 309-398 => 7.297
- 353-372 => 5.523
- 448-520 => 4.845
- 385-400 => 6.324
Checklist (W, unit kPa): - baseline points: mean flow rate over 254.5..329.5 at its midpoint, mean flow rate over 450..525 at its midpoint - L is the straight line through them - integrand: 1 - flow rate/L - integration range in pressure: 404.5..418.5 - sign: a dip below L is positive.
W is -3.3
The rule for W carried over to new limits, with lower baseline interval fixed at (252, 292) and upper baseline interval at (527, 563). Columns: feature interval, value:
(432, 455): -3.1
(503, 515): -0.2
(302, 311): -1.6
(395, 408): -5.0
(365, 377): 0.4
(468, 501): -1.2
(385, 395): -4.1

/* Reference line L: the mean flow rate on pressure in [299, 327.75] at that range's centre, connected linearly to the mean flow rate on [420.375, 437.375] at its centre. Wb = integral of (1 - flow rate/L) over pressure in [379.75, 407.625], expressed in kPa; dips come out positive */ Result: -3.0 kPa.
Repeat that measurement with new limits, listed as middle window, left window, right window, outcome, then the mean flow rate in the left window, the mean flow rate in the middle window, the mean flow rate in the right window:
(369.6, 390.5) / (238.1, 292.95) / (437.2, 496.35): -3.2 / 4.23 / 5.04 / 4.48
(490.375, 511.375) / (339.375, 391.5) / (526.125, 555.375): 0.4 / 4.99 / 4.38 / 4.3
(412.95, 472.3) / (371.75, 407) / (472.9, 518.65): 0.7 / 5.47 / 4.85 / 4.33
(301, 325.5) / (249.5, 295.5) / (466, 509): -4.9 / 4.15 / 5.05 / 4.4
